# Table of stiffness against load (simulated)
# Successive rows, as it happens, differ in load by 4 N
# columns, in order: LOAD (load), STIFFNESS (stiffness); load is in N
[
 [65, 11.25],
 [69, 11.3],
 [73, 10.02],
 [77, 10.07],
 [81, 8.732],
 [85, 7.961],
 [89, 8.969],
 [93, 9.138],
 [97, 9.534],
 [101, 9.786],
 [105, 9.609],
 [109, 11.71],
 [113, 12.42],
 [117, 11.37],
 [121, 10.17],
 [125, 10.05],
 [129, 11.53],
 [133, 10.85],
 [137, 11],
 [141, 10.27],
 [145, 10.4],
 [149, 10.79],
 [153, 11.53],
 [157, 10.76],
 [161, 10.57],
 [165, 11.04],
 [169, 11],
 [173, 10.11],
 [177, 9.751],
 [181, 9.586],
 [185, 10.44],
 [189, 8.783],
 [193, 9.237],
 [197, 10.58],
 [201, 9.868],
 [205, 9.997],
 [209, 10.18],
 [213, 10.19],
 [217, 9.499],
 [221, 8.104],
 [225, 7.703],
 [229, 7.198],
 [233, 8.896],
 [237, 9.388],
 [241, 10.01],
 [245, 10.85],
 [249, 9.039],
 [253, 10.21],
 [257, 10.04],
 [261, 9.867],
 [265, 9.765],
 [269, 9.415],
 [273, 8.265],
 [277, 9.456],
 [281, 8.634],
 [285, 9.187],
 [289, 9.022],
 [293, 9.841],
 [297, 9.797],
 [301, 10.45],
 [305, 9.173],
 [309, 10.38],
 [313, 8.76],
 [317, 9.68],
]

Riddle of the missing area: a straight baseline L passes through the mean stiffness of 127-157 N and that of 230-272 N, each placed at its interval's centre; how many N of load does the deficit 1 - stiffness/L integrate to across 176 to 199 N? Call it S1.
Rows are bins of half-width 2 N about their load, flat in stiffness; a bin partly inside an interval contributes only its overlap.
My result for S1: 1.44 N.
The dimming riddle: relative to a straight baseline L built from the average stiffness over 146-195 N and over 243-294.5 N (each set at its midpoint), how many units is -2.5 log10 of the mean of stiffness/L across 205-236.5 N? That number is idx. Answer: 0.11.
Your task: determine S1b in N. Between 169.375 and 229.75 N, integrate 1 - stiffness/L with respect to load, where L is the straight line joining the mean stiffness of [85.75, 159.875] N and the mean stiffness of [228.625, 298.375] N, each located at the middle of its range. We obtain 2.6 N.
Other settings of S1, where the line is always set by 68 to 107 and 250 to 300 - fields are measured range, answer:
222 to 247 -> 1.31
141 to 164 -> -3.17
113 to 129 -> -2.41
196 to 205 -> -0.63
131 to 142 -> -1.49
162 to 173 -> -1.56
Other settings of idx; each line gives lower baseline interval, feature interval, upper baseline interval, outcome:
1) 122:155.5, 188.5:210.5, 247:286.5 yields 0.031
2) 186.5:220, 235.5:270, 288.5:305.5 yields -0.012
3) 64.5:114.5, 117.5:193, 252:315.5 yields -0.069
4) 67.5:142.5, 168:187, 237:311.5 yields -0.018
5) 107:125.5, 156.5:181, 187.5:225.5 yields -0.024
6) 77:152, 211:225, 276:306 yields 0.086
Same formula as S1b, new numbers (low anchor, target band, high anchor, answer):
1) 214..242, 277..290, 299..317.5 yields 0.5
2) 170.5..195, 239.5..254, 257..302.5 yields -0.7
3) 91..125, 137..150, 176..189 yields -0.5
